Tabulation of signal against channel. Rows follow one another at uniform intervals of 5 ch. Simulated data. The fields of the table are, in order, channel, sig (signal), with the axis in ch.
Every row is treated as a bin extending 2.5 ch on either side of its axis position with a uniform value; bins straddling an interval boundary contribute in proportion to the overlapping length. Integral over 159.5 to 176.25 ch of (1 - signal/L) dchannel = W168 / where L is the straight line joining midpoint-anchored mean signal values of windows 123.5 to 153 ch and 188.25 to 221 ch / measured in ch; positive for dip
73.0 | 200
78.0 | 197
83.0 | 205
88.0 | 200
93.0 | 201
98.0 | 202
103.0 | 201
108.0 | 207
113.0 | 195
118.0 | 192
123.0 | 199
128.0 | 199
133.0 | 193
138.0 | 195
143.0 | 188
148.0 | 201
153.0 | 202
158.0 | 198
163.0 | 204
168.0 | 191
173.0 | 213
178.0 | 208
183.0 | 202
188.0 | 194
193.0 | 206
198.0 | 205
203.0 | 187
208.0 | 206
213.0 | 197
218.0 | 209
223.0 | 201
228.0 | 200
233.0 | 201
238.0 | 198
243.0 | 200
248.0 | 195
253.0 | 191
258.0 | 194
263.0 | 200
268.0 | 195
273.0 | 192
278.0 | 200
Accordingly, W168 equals -0.36 ch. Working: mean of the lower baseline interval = 196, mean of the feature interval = 203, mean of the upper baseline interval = 201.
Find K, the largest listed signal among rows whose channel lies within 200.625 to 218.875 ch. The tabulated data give 209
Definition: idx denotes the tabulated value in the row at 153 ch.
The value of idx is 202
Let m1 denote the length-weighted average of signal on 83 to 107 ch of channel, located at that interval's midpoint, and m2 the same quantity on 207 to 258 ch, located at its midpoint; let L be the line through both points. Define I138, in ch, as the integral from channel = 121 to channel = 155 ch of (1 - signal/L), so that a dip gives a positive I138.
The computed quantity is 0.7 ch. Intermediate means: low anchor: 202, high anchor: 199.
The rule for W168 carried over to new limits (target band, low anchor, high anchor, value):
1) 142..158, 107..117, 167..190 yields 0.2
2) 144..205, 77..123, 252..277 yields -0.9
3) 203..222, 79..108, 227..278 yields -0.3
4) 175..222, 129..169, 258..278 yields -1.2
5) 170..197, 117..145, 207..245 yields -0.8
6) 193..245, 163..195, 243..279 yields -0.4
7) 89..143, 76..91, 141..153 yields 0.2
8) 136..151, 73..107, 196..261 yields 0.4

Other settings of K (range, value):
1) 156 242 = 213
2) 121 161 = 202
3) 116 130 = 199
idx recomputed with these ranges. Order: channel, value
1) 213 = 197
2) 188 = 194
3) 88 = 200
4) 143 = 188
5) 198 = 205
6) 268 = 195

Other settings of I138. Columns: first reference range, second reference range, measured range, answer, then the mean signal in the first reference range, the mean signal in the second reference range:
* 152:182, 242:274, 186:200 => -0.1 ch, 203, 195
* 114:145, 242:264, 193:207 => -0.3 ch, 194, 195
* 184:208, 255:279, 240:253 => 0.0 ch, 199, 196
